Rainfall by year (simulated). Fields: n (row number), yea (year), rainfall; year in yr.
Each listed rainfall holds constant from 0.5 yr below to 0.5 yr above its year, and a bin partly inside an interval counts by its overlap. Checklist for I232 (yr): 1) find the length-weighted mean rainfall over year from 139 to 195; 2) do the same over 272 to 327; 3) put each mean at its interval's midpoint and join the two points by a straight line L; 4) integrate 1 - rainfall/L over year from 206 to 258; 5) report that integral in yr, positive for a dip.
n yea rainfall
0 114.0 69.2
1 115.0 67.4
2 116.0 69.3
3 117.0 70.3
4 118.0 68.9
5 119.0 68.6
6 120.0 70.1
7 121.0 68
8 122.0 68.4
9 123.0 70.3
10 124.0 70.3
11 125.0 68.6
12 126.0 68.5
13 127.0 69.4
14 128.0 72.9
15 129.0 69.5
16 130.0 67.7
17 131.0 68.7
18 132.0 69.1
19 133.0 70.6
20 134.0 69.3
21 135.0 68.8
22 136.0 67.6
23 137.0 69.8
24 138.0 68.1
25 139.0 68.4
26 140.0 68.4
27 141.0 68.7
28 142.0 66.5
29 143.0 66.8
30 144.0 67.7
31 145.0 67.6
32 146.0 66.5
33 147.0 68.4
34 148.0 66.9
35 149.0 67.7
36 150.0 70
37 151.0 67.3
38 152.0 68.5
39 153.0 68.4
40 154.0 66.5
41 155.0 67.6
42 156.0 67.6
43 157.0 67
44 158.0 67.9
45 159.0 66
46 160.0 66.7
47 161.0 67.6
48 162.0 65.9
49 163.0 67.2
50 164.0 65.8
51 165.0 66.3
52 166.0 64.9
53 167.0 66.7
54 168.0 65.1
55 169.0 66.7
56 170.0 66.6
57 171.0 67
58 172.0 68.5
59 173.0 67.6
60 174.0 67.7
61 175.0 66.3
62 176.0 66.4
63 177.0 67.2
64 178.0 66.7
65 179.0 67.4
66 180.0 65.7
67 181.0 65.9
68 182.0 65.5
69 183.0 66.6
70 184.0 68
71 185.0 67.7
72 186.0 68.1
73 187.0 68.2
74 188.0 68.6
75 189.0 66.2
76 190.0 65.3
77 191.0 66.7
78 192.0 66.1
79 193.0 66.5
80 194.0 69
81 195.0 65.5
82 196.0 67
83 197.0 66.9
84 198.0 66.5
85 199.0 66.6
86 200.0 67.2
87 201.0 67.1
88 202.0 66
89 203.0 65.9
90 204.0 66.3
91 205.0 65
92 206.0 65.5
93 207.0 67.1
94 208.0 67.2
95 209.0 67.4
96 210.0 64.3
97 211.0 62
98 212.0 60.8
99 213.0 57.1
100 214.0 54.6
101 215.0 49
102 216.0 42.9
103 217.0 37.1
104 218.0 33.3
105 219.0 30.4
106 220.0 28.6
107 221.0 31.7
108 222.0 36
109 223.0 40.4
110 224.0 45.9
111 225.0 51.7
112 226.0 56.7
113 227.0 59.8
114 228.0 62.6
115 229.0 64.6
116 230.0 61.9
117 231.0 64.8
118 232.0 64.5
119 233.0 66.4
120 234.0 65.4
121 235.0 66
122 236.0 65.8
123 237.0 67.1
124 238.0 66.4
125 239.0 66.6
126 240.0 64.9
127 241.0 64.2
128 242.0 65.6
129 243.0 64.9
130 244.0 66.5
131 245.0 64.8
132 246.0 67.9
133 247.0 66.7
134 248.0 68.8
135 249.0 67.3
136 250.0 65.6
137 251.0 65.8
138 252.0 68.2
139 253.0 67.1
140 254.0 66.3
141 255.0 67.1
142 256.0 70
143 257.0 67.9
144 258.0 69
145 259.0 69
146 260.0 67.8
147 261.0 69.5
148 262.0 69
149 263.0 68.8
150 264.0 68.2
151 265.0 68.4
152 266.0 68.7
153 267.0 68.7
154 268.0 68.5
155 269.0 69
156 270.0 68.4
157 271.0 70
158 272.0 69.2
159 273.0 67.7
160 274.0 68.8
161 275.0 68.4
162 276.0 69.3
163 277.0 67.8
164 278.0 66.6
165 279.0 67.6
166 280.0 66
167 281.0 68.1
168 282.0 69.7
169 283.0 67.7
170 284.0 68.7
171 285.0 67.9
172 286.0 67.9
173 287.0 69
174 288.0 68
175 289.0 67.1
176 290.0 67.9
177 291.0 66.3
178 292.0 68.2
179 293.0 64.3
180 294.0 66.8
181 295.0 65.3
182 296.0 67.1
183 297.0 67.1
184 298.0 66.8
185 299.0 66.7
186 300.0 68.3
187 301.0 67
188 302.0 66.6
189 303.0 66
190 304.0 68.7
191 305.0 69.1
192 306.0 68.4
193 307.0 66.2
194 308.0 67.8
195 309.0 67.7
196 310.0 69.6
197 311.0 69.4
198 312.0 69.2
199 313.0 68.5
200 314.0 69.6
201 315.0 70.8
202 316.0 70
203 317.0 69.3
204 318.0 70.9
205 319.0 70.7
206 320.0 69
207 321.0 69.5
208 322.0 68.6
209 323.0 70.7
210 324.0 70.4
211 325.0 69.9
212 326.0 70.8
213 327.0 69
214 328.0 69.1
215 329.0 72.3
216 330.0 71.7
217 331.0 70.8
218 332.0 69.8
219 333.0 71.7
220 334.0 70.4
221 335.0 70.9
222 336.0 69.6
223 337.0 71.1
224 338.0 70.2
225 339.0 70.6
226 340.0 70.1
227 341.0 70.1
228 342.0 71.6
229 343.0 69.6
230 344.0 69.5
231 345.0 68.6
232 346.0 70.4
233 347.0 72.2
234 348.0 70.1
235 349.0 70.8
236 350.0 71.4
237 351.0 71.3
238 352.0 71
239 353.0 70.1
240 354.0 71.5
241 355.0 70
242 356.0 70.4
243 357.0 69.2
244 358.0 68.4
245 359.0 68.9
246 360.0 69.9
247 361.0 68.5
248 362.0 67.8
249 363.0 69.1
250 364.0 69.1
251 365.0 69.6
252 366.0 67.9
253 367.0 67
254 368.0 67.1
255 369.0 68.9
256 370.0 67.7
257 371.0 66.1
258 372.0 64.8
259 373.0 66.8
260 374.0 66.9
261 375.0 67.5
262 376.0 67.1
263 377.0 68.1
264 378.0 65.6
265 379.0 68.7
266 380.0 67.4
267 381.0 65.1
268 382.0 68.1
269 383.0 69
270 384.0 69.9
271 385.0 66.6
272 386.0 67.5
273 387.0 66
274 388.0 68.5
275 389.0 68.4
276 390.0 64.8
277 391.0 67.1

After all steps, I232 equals 6.3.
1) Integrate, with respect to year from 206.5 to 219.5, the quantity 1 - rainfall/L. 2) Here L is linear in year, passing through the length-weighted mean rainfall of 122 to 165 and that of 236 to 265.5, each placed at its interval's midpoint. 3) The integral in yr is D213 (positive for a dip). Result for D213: 2.7 yr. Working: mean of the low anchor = 68.1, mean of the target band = 53.3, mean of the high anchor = 67.2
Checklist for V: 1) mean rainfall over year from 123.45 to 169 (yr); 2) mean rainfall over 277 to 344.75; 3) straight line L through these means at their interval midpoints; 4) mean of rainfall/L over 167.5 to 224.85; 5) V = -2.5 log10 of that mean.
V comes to 0.12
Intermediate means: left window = 67.9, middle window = 61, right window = 68.8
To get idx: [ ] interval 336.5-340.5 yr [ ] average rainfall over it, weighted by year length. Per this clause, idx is 70.5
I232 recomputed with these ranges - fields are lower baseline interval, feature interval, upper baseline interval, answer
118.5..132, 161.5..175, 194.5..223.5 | -0.9 yr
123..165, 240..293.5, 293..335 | 0.8 yr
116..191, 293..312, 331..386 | 0.4 yr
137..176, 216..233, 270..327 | 4.8 yr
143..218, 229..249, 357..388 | 0.1 yr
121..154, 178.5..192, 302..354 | 0.4 yr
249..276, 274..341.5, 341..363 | 0.4 yr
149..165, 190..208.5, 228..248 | 0.0 yr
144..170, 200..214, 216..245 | -1.2 yr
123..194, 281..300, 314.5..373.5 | 0.5 yr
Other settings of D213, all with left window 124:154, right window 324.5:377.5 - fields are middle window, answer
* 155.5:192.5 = 1.00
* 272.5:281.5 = 0.17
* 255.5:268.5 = 0.06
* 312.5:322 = -0.06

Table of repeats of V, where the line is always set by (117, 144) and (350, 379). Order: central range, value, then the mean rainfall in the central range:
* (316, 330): -0.024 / 70.1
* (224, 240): 0.097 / 62.9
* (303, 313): 0.004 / 68.3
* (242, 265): 0.019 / 67.5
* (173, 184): 0.035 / 66.7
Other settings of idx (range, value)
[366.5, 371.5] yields 67.4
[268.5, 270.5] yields 68.7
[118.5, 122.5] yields 68.8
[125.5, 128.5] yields 70.3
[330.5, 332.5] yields 70.3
